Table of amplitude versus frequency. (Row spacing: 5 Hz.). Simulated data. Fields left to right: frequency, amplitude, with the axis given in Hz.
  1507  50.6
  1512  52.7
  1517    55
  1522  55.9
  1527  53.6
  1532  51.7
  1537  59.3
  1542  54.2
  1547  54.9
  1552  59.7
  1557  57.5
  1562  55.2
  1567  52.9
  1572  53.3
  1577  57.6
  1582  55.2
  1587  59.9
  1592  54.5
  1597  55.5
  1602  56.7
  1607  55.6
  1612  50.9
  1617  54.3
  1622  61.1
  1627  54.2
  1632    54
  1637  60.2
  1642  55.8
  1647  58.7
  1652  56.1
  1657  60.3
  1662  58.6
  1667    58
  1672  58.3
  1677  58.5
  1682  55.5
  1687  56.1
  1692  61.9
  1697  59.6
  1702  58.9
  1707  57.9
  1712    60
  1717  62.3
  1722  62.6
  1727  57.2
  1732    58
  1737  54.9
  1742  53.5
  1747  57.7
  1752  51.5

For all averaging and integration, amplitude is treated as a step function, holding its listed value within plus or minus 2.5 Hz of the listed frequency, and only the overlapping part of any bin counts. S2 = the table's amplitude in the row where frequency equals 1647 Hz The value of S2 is 58.7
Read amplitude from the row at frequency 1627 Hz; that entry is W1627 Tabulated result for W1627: 54.2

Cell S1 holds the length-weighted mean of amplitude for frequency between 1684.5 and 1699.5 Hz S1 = 59.2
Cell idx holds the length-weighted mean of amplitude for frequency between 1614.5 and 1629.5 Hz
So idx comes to 56.5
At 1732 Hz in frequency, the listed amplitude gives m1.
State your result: 58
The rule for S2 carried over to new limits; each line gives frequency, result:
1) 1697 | 59.6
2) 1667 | 58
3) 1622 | 61.1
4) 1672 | 58.3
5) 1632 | 54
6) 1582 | 55.2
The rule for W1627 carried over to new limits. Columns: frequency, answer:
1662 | 58.6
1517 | 55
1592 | 54.5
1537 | 59.3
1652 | 56.1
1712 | 60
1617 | 54.3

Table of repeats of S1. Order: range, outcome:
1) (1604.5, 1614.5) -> 53.2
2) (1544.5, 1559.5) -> 57.4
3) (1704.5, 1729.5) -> 60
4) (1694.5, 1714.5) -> 59.1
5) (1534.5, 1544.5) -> 56.8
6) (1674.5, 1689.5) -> 56.7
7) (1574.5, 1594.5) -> 56.8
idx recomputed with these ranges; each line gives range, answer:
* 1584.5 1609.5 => 56.4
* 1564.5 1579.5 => 54.6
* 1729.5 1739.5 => 56.5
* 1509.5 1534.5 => 53.8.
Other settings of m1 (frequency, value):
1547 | 54.9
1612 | 50.9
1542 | 54.2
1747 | 57.7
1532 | 51.7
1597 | 55.5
